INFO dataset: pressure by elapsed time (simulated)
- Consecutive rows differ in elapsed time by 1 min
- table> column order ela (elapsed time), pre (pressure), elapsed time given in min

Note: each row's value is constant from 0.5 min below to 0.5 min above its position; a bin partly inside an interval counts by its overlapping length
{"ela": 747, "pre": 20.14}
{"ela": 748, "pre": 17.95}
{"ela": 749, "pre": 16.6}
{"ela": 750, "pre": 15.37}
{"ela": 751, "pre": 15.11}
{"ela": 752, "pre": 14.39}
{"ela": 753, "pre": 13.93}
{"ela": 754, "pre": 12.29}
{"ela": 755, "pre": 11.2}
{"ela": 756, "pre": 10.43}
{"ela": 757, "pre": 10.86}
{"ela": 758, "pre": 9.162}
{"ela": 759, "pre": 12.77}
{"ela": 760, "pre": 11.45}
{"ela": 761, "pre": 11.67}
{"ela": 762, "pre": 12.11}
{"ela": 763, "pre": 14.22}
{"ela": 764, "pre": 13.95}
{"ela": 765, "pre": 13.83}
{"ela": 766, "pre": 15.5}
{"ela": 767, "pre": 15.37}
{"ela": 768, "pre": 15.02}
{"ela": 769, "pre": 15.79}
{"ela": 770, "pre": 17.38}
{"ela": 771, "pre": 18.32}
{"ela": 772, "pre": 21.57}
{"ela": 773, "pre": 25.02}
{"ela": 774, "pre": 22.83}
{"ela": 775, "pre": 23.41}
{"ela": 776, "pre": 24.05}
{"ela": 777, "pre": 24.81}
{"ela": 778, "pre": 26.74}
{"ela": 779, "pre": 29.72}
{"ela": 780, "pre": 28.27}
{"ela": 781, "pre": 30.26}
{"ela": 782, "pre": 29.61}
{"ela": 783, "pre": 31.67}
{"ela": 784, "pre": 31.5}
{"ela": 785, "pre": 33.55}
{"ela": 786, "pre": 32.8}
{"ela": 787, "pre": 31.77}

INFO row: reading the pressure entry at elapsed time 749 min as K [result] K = 16.6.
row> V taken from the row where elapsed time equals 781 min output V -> 30.26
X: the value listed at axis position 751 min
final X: 15.11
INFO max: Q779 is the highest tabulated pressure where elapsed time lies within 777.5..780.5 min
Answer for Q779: 29.72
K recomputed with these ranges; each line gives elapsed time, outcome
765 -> 13.83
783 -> 31.67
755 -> 11.2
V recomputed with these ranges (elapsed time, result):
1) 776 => 24.05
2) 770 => 17.38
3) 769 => 15.79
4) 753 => 13.93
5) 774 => 22.83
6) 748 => 17.95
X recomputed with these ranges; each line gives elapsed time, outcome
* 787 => 31.77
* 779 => 29.72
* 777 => 24.81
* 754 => 12.29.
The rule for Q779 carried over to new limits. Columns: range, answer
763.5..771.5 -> 18.32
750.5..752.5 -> 15.11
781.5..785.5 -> 33.55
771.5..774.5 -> 25.02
